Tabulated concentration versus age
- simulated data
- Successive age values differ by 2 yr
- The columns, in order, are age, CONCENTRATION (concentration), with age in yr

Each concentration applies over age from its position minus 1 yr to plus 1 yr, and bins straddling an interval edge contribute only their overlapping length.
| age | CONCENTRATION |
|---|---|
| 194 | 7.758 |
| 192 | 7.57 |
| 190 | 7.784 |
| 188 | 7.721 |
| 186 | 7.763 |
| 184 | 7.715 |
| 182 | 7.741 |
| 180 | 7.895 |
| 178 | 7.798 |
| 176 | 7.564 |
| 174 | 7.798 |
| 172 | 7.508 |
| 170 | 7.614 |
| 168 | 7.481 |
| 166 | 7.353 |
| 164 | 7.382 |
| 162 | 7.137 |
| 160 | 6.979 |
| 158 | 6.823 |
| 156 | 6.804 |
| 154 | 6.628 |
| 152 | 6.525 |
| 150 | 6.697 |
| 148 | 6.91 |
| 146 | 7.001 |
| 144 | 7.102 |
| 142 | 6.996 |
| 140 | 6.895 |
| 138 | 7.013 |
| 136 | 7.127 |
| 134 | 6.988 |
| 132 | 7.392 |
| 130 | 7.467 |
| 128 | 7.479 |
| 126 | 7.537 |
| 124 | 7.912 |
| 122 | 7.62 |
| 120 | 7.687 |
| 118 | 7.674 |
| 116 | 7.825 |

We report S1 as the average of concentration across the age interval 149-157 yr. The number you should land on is 6.66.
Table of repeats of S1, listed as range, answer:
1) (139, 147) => 7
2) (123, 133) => 7.56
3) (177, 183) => 7.81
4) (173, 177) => 7.68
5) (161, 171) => 7.39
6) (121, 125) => 7.77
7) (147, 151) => 6.8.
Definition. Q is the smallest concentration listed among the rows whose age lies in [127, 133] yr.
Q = 7.392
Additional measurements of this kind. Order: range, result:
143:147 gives 7.001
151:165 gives 6.525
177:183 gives 7.741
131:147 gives 6.895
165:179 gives 7.353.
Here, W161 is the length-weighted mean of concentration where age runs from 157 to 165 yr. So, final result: 7.08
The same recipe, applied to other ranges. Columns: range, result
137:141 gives 6.95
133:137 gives 7.06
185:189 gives 7.74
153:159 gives 6.75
